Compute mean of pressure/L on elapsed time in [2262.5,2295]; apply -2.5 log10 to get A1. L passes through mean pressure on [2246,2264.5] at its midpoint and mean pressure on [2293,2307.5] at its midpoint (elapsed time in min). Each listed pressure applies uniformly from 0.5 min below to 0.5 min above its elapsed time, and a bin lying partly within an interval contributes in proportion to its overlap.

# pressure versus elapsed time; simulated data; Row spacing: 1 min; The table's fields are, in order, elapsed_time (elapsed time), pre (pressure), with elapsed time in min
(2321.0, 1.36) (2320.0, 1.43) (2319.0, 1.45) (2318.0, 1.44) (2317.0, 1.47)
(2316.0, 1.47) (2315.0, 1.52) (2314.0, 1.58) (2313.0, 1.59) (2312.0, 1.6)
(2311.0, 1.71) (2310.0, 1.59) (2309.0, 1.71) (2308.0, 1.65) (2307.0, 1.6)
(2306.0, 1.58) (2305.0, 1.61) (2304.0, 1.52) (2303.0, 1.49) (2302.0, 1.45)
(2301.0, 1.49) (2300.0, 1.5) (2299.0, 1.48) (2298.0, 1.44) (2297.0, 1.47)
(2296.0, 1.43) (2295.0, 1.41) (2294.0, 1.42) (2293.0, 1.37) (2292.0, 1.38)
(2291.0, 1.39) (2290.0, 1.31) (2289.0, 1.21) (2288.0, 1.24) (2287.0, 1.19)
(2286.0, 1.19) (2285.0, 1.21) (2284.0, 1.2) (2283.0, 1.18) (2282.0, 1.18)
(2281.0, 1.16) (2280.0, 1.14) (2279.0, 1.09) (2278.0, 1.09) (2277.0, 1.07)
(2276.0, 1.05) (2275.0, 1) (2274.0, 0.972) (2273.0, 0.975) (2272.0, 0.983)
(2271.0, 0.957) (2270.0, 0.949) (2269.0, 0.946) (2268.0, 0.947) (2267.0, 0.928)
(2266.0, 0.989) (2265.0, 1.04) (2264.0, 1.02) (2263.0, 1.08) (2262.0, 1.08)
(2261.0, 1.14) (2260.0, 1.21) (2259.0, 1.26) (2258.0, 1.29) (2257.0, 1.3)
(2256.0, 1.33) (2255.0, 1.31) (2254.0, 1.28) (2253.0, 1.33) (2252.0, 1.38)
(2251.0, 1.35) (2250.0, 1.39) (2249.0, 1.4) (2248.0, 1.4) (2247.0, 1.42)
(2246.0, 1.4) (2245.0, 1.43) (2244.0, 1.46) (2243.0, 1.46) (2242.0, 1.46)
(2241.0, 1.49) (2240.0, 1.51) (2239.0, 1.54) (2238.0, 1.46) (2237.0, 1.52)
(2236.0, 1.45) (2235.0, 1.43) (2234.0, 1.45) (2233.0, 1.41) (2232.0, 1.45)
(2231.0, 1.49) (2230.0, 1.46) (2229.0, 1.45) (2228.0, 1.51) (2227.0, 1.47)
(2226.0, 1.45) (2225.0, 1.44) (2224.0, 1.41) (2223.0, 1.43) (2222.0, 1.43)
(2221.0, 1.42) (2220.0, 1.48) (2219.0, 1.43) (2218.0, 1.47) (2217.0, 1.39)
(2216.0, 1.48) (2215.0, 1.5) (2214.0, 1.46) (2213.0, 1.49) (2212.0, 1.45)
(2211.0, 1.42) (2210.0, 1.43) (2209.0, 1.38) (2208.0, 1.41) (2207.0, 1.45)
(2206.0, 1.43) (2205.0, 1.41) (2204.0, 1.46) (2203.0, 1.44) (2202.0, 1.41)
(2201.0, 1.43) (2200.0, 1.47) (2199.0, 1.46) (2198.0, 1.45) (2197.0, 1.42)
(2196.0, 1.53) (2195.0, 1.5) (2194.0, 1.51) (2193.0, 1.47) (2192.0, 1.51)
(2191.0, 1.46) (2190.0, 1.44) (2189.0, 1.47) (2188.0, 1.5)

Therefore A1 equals 0.23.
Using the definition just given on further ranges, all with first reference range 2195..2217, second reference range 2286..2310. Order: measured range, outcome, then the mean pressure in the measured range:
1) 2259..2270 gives 0.35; 1.04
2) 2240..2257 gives 0.04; 1.39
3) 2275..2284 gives 0.28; 1.12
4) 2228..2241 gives -0.02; 1.47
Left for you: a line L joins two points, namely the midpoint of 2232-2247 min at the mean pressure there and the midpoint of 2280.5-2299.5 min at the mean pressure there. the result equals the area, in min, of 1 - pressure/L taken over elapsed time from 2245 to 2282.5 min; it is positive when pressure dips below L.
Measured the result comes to 6.2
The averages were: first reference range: 1.46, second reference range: 1.31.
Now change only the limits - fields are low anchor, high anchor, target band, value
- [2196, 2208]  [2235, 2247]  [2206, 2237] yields 0.2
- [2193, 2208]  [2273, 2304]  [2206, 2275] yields 2.1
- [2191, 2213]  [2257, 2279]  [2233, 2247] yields -2.8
